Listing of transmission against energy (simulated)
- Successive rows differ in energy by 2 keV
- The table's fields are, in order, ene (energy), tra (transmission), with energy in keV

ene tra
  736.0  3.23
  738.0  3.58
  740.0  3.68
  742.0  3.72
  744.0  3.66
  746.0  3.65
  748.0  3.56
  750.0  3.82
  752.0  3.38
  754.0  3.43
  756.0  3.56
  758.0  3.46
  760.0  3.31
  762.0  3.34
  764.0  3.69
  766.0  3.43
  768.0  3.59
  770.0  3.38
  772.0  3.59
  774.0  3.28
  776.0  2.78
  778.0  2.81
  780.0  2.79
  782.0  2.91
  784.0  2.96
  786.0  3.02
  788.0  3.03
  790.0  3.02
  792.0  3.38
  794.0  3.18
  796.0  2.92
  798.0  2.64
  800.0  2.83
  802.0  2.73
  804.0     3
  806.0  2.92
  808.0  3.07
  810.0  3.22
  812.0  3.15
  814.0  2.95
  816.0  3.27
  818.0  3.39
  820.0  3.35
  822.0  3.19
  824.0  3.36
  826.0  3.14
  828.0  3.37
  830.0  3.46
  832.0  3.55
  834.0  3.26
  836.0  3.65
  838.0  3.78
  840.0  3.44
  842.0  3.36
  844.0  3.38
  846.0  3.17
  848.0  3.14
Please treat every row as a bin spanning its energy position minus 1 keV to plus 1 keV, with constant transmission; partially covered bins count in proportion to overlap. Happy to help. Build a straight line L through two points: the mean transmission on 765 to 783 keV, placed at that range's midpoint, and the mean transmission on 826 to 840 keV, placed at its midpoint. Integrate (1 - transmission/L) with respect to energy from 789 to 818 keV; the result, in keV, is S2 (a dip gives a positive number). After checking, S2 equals 2.6 keV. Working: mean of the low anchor 3.17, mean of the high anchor 3.48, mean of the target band 3.03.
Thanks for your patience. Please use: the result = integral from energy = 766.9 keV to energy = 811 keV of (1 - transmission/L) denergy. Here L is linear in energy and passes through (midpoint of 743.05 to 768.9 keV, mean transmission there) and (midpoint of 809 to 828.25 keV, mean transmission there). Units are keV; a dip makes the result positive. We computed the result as 4.3 keV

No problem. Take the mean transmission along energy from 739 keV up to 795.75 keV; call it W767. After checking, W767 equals 3.33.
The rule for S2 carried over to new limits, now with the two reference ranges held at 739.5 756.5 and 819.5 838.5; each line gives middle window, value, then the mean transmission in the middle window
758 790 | 3.1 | 3.2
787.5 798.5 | 1.4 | 3.05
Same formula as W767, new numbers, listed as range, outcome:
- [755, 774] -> 3.47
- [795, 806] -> 2.83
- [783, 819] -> 3.04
